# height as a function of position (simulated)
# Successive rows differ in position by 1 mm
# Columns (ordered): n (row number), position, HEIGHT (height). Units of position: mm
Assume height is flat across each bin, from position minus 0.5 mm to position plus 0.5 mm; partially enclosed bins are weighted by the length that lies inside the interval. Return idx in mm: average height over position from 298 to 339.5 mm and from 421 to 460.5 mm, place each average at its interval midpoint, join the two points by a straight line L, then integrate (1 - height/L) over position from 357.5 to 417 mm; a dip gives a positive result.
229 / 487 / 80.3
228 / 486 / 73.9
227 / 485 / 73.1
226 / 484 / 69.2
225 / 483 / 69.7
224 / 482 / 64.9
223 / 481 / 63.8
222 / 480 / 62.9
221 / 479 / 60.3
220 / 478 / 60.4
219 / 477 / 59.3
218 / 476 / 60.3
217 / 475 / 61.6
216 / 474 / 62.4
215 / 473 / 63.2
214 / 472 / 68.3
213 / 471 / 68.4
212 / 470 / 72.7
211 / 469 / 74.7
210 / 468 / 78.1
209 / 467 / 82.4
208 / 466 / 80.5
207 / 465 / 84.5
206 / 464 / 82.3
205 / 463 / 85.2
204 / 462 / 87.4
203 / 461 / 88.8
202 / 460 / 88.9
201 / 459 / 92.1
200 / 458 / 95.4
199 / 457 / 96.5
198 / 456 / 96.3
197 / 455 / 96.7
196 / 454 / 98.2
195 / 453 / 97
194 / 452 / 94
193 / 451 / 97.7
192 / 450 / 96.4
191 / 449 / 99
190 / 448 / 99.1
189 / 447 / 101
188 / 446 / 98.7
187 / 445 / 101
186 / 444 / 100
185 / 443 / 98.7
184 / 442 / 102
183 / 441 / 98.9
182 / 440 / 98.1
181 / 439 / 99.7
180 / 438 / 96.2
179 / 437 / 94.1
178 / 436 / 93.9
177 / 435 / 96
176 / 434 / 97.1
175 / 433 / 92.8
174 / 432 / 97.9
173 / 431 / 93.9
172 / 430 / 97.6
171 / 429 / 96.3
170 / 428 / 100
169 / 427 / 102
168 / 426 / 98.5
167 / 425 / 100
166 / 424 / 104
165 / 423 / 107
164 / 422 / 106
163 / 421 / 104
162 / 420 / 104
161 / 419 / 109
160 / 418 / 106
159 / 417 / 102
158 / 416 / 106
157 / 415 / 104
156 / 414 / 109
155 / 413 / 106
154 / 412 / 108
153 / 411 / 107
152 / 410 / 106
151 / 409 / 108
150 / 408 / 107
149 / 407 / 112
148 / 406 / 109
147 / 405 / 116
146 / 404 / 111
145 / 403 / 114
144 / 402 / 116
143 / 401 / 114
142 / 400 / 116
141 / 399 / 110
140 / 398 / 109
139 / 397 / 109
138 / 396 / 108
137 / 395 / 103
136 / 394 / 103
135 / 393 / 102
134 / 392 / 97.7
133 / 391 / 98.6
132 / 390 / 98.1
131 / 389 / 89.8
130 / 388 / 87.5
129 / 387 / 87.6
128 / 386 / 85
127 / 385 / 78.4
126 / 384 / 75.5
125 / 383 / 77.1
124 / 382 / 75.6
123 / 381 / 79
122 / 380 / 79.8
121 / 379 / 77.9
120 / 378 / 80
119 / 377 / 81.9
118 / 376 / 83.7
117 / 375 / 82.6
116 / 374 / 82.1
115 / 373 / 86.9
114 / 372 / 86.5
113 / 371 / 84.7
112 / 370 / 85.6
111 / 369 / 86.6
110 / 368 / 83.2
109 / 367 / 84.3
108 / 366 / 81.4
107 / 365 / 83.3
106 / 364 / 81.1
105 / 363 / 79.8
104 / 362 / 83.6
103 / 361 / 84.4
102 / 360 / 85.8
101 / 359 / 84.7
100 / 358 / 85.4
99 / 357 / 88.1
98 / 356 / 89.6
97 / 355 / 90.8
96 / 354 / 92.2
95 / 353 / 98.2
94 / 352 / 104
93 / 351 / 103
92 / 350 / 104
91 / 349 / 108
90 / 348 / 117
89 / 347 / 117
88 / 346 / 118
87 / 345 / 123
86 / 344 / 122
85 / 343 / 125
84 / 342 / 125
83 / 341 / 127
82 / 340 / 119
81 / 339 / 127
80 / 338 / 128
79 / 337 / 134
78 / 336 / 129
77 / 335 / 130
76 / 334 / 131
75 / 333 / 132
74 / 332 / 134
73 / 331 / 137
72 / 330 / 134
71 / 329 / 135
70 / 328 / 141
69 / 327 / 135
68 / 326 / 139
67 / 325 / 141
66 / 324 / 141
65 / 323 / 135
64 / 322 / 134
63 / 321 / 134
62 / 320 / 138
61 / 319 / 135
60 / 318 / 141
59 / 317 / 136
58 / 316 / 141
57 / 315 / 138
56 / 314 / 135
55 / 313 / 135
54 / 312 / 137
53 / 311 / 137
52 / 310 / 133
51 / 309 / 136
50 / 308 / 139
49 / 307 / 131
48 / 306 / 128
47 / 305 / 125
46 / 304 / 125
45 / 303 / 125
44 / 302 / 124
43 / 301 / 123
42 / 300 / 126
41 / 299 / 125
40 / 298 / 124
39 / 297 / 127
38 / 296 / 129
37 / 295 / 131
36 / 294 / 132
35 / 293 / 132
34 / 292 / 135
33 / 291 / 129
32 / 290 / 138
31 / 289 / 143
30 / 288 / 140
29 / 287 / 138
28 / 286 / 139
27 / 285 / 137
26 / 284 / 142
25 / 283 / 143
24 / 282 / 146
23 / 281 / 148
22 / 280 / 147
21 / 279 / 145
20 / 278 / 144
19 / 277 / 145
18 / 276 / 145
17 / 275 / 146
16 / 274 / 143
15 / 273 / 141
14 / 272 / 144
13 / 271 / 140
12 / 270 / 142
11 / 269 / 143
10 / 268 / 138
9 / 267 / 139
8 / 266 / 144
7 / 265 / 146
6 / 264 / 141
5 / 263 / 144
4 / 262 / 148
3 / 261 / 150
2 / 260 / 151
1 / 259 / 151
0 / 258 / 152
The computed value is 9.70 mm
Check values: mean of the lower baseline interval 133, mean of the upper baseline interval 98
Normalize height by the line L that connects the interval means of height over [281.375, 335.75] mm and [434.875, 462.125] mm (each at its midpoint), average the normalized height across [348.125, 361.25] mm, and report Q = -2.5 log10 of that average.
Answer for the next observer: 0.28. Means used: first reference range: 134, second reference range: 96.6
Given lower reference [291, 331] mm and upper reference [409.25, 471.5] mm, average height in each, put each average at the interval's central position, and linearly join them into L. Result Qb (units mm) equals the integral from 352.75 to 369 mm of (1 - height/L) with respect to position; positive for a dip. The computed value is 4.5 mm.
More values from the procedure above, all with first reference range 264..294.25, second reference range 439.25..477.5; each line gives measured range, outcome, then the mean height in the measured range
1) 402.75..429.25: -1.62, 106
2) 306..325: -0.90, 136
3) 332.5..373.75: 5.65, 103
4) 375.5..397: 3.97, 88.5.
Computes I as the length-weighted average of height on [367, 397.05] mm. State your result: 87.5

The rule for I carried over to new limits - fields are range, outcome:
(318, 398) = 105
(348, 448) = 96.4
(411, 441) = 101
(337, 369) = 102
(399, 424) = 109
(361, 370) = 83.1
